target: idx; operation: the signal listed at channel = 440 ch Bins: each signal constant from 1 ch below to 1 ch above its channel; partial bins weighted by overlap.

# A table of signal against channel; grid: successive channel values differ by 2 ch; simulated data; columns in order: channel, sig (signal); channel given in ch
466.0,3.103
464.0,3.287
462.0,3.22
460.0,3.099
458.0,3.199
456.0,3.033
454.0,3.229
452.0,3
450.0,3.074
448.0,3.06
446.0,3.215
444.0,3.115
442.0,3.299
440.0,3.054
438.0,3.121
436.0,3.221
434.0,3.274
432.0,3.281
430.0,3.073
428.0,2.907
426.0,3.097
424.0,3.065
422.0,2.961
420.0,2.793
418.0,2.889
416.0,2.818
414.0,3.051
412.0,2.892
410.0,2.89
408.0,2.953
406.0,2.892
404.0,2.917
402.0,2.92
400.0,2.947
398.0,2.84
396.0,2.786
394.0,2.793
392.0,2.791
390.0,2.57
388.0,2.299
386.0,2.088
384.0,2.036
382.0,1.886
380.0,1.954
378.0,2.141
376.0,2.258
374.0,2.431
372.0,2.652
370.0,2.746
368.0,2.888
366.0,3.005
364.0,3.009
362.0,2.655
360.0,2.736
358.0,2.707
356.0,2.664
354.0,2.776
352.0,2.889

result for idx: 3.054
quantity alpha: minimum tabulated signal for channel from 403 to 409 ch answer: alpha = 2.892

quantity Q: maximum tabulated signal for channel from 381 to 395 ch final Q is 2.793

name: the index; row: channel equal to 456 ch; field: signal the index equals 3.033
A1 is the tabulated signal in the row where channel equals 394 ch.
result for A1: 2.793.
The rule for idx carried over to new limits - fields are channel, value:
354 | 2.776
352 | 2.889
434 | 3.274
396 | 2.786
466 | 3.103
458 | 3.199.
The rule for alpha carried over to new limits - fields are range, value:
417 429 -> 2.793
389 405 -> 2.57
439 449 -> 3.054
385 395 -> 2.088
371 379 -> 2.141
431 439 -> 3.121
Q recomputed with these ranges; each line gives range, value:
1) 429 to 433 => 3.281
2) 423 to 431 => 3.097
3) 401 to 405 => 2.92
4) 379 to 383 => 1.954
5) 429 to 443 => 3.299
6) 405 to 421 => 3.051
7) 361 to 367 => 3.009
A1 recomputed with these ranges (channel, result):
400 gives 2.947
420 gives 2.793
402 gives 2.92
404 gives 2.917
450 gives 3.074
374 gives 2.431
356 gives 2.664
